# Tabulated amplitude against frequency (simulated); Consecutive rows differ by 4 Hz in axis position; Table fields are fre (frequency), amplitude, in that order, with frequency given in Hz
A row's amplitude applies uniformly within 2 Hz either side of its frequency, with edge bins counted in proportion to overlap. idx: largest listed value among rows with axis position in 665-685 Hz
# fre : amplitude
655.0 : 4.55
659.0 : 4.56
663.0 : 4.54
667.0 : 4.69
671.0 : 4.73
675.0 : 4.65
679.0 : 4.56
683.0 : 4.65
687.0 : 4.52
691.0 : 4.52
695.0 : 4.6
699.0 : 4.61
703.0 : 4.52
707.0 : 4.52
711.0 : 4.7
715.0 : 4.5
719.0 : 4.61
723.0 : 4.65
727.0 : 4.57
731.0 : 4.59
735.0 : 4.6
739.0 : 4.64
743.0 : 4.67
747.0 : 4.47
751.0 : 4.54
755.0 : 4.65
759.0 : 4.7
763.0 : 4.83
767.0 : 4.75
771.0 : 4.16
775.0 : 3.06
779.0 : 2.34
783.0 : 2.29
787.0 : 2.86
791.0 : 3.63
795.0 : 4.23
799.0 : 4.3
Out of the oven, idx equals 4.73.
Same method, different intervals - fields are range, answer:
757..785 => 4.83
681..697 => 4.65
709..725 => 4.7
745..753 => 4.54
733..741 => 4.64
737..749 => 4.67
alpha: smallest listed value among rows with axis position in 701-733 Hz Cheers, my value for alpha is 4.5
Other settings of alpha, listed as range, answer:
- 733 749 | 4.47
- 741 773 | 4.16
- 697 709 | 4.52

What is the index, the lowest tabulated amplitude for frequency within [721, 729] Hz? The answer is 4.57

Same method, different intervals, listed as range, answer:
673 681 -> 4.56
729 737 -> 4.59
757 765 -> 4.7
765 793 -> 2.29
